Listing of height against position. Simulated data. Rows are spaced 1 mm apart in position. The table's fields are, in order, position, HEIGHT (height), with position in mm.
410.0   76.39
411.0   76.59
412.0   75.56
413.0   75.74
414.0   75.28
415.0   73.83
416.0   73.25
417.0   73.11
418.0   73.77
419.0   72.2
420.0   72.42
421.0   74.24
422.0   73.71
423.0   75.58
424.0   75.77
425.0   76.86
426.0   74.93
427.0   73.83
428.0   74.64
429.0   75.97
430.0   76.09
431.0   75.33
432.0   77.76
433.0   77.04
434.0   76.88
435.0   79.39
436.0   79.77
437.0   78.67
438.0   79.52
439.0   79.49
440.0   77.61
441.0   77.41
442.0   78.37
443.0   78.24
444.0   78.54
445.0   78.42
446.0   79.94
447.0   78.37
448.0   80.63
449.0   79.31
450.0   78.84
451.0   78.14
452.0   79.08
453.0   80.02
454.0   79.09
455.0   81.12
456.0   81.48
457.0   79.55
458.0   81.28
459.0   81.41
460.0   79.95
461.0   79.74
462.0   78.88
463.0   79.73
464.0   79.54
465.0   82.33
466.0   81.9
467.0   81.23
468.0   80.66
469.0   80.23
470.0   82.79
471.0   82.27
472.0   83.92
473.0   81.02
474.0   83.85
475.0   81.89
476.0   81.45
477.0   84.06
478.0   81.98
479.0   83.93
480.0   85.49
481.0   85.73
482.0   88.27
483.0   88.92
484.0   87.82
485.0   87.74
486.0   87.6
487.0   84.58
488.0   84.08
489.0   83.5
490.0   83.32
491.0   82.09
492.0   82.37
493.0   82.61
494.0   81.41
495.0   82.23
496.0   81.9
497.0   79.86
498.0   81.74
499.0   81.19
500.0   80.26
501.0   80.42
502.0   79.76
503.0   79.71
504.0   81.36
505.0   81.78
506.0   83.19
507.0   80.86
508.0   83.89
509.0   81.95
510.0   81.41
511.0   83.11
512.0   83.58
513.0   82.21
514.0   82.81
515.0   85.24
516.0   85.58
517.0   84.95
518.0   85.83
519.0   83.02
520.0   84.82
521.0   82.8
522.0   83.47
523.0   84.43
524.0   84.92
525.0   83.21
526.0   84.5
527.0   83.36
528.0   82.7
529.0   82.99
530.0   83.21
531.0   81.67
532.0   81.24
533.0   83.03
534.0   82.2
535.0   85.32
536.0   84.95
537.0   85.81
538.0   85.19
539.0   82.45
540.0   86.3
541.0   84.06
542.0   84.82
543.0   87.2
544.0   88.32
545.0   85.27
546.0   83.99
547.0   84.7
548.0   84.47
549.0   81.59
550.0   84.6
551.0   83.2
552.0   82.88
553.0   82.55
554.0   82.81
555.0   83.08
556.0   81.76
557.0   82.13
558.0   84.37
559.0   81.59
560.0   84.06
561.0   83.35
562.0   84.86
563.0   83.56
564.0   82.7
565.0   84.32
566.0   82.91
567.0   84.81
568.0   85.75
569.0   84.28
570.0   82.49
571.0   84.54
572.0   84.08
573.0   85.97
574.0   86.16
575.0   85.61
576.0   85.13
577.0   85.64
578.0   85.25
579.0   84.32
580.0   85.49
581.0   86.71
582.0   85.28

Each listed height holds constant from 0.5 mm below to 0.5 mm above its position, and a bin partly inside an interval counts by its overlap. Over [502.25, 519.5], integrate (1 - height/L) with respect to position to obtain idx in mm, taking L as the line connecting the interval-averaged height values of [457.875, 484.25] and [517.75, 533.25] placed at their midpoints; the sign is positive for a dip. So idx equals 0.1 mm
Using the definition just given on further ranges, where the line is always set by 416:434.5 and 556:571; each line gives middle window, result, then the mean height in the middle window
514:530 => -0.6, 84.1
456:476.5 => -1.0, 81.2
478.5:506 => -1.5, 83.3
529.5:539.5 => -0.2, 83.5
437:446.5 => -0.3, 78.6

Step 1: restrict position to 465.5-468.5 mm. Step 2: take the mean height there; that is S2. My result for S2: 81.3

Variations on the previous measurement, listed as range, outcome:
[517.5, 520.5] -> 84.6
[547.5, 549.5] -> 83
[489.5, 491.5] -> 82.7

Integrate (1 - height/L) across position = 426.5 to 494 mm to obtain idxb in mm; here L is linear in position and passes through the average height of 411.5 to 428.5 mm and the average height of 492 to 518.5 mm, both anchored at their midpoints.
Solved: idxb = -2.3 mm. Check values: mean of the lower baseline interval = 74.4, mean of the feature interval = 80.9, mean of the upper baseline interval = 82.3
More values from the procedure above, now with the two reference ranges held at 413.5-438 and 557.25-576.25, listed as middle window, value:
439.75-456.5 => -0.5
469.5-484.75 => -1.1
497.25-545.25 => -1.1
